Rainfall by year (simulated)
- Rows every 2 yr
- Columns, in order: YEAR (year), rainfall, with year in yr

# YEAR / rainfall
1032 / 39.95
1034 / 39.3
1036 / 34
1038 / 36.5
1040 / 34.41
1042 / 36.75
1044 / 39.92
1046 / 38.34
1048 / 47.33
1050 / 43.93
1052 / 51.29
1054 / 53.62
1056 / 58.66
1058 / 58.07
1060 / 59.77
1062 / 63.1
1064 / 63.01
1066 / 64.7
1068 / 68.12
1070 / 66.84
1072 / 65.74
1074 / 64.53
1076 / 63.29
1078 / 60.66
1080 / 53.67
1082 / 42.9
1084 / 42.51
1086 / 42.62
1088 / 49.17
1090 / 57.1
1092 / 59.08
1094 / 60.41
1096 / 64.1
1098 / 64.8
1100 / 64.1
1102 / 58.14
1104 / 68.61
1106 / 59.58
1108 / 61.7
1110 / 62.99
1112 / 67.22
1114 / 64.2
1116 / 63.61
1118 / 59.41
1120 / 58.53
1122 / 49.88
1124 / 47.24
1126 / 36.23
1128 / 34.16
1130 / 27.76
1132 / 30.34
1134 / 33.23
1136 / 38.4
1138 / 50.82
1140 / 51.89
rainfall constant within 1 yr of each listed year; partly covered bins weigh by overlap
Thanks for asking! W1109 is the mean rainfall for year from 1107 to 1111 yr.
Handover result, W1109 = 62.3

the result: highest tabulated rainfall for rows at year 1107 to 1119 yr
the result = 67.22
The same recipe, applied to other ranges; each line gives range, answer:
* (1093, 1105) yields 68.61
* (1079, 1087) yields 53.67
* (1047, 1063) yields 63.1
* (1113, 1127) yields 64.2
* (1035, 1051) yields 47.33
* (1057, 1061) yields 59.77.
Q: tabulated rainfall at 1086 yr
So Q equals 42.62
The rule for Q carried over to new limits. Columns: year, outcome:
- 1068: 68.12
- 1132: 30.34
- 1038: 36.5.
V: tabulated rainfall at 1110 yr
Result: 62.99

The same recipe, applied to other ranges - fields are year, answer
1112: 67.22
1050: 43.93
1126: 36.23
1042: 36.75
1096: 64.1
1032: 39.95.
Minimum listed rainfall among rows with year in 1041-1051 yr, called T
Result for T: 36.75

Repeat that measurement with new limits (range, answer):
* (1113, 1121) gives 58.53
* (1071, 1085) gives 42.51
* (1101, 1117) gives 58.14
